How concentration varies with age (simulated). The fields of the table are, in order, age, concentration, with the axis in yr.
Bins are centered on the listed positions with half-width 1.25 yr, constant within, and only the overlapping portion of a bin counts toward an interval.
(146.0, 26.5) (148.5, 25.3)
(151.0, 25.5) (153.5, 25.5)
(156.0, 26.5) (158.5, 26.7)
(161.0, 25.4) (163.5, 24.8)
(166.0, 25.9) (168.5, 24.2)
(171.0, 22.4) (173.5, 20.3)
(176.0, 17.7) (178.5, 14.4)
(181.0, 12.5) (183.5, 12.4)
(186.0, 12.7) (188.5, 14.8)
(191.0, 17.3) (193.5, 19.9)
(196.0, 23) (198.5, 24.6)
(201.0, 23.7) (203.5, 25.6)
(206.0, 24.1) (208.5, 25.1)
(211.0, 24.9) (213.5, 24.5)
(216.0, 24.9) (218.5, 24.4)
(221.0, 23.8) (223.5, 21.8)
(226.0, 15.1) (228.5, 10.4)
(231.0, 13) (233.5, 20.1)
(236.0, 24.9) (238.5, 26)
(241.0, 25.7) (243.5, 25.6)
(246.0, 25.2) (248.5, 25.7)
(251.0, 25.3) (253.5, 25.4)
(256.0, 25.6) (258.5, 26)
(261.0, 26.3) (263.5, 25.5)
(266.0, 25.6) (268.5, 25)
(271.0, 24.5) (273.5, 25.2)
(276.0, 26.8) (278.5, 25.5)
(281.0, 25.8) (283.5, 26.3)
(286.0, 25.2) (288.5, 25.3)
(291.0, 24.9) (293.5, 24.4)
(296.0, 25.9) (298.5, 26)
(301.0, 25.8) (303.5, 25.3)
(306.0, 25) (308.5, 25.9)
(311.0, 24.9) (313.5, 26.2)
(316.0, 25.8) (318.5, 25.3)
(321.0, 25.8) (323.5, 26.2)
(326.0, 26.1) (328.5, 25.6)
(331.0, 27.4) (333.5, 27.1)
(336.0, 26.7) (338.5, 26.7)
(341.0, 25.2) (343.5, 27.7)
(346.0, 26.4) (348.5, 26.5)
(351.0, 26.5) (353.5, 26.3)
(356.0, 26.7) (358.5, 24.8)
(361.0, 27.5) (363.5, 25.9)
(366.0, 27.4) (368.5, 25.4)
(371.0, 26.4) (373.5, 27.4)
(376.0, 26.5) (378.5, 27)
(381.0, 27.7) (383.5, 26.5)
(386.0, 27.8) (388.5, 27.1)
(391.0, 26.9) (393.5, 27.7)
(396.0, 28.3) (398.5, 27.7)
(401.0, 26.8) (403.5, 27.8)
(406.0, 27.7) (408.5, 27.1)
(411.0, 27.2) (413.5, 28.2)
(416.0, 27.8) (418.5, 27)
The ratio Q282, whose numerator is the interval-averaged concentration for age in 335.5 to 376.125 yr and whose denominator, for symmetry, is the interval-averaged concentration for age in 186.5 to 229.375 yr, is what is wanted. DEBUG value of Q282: 1.23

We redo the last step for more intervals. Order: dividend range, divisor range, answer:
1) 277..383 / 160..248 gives 1.23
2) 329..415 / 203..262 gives 1.16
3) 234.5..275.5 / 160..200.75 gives 1.30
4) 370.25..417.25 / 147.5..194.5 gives 1.32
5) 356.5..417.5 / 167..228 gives 1.32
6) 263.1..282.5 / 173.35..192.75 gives 1.69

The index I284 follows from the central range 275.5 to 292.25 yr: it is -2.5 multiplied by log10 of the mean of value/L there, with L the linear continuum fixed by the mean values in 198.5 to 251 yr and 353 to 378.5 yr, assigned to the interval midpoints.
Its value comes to -0.056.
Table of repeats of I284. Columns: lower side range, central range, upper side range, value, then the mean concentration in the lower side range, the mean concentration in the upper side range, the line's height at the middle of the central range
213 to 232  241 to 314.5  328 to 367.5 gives -0.131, 19.6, 26.5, 22.7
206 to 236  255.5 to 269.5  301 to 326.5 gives -0.115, 21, 25.6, 23.1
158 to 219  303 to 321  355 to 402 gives -0.023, 21.3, 26.9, 25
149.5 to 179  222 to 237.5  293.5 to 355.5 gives 0.351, 23.5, 26.1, 24.6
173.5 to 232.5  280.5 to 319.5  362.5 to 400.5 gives -0.082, 19.6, 27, 23.7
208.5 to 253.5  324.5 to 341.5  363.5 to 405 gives -0.035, 22.6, 27.1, 25.6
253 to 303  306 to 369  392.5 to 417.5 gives 0.012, 25.5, 27.6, 26.5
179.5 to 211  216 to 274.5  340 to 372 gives -0.069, 19.8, 26.4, 21.8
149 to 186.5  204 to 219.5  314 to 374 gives -0.096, 21.4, 26.4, 22.6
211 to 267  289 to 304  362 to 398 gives -0.026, 23.2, 27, 24.8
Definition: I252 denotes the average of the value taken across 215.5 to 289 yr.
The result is 23.8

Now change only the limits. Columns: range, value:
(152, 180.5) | 22.8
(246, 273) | 25.5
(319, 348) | 26.4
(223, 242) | 19.5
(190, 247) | 22.3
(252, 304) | 25.5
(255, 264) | 25.9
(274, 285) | 26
